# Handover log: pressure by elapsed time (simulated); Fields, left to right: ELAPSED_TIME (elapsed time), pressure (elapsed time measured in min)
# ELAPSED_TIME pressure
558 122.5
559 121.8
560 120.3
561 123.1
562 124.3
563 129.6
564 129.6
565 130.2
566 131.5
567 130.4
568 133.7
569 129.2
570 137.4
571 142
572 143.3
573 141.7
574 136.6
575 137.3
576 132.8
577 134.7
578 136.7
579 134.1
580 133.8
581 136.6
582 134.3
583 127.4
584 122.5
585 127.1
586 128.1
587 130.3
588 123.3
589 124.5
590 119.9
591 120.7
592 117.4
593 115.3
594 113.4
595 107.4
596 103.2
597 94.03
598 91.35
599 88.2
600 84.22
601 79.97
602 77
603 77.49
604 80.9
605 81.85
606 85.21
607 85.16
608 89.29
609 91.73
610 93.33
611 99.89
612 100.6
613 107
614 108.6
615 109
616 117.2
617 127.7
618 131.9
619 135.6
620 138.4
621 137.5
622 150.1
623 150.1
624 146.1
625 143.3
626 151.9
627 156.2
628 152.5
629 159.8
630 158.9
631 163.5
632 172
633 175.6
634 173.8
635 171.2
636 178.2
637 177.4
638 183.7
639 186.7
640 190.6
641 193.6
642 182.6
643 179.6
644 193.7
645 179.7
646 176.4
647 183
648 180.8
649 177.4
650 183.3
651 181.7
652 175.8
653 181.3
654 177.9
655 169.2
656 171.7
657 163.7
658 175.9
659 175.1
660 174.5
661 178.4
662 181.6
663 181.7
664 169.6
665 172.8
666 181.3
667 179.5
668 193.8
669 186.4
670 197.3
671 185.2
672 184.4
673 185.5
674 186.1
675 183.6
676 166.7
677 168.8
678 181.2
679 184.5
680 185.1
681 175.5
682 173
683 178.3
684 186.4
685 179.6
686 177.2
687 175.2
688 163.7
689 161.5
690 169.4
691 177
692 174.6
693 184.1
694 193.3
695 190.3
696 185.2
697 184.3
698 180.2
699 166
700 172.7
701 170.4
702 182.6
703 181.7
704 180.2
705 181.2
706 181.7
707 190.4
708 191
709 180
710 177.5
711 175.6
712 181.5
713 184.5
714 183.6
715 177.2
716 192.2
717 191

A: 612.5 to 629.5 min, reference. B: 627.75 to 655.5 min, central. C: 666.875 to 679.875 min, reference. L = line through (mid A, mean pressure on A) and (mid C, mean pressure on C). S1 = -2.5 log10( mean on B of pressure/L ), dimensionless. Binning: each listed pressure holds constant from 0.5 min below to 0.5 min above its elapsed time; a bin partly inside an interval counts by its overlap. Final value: -0.147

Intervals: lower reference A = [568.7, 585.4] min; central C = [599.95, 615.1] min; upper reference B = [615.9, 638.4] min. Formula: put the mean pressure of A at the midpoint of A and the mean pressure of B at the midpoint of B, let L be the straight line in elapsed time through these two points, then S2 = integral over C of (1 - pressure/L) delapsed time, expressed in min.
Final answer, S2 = 5.8 min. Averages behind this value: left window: 135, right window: 155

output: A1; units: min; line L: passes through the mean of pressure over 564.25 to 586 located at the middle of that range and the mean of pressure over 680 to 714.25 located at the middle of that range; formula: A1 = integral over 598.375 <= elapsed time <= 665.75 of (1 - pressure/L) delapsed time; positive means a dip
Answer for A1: 3.5 min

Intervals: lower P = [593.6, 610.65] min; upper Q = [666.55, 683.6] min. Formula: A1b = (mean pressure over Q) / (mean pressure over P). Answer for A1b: 2.0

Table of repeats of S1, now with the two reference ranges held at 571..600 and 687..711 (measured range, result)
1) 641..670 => -0.14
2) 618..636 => -0.08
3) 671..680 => -0.08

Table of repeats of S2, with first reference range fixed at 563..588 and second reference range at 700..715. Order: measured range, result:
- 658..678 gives -1.66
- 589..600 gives 2.60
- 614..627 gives 1.16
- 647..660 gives -1.20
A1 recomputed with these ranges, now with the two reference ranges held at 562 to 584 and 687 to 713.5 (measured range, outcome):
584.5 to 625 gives 9.8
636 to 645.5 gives -1.6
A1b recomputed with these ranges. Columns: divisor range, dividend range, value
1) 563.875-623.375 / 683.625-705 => 1.51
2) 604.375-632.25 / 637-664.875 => 1.42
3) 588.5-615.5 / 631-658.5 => 1.82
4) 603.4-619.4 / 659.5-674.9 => 1.78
